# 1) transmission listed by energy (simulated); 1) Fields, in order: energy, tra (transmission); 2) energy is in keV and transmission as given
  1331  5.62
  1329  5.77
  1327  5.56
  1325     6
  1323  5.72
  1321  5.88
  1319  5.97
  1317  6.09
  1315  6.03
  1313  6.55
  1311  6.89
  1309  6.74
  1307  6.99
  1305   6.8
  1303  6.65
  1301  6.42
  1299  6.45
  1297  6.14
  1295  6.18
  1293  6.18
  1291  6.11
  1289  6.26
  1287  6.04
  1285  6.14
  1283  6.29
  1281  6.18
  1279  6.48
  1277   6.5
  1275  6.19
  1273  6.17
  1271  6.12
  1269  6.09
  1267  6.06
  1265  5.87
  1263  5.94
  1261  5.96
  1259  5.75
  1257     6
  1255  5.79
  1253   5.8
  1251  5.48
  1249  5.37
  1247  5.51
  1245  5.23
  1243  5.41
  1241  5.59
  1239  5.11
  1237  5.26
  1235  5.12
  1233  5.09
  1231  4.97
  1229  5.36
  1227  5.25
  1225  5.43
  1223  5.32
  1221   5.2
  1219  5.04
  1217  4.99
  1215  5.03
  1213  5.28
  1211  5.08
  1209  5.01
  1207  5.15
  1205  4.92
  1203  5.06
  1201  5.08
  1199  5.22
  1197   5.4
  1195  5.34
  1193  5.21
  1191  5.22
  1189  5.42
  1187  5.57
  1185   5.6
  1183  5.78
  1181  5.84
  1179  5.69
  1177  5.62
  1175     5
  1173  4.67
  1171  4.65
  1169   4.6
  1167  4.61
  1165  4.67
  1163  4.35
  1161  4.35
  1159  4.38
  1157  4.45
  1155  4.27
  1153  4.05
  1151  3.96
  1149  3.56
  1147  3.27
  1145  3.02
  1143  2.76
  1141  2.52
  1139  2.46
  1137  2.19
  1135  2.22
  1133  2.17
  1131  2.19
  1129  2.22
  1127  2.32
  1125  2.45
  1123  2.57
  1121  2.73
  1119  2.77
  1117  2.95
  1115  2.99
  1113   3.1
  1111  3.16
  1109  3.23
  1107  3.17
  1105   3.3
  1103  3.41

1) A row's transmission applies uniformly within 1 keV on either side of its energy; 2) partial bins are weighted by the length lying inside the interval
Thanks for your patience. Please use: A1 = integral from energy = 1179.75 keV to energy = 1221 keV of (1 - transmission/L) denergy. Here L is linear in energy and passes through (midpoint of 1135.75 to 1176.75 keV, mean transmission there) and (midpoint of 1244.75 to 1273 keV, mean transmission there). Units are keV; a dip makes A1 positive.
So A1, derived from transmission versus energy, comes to -4.9 keV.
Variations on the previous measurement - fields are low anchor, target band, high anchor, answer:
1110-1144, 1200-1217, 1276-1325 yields -2.91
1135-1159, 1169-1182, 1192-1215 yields -2.89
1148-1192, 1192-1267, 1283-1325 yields 1.84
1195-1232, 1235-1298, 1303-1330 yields -1.92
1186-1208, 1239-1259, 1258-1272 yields 0.82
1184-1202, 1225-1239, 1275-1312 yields 1.37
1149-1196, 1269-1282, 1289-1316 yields -0.26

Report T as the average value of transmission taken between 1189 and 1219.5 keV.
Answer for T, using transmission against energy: 5.15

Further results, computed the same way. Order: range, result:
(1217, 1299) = 5.75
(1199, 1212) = 5.06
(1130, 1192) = 4.16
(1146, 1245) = 4.99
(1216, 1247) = 5.23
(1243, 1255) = 5.5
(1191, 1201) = 5.26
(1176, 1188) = 5.68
